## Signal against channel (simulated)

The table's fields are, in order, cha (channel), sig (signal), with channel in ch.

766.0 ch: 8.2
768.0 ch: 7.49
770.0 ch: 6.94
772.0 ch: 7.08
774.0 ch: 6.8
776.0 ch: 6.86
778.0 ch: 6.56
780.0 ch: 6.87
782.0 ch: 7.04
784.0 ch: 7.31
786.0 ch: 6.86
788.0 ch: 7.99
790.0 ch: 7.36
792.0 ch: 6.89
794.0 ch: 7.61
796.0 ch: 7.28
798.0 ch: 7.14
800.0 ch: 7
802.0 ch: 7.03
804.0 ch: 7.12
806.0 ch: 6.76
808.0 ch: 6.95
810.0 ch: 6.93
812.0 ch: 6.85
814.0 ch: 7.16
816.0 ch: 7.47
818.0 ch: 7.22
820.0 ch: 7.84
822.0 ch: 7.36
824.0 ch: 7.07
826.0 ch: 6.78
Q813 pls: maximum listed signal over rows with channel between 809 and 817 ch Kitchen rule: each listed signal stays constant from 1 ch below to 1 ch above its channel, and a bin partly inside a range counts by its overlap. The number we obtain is 7.47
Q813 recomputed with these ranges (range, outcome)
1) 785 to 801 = 7.99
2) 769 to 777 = 7.08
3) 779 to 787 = 7.31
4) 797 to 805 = 7.14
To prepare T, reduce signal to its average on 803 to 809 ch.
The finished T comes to 6.94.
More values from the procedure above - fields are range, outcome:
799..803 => 7.02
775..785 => 6.93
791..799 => 7.23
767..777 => 7.03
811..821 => 7.31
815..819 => 7.34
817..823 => 7.47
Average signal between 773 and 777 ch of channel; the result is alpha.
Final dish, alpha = 6.83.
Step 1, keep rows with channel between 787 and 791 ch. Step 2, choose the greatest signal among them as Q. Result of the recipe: 7.99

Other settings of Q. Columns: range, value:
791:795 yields 7.61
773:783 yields 7.04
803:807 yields 7.12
